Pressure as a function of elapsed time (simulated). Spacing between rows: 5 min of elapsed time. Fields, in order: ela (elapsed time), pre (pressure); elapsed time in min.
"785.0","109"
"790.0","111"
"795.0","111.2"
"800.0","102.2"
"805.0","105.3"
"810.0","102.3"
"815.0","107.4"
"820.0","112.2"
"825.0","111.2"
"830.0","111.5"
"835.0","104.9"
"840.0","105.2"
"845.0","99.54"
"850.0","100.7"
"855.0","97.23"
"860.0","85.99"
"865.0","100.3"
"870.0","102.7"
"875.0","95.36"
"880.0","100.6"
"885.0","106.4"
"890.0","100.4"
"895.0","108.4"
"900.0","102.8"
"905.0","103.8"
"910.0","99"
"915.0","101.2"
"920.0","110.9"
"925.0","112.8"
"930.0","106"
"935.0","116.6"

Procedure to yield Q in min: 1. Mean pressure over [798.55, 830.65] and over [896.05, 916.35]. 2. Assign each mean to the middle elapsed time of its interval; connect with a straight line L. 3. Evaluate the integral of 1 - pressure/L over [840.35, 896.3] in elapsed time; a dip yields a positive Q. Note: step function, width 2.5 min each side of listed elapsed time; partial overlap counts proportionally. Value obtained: 2.42 min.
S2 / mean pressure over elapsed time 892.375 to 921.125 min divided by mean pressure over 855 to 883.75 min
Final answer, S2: 1.07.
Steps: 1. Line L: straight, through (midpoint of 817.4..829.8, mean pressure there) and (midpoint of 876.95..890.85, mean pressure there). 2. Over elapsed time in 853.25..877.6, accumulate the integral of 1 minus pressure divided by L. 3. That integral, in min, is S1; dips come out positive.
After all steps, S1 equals 2.06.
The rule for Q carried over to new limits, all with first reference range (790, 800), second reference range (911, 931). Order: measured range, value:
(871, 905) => 1.64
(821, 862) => 2.15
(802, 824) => 0.34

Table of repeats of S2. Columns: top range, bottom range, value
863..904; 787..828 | 0.95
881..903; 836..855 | 1.03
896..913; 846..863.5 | 1.07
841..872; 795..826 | 0.92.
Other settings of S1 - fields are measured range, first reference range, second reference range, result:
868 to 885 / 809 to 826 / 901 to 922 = 0.79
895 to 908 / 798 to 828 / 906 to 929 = 0.23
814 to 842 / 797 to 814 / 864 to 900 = -1.49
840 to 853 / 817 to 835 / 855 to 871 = 0.19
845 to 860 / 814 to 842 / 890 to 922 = 1.46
